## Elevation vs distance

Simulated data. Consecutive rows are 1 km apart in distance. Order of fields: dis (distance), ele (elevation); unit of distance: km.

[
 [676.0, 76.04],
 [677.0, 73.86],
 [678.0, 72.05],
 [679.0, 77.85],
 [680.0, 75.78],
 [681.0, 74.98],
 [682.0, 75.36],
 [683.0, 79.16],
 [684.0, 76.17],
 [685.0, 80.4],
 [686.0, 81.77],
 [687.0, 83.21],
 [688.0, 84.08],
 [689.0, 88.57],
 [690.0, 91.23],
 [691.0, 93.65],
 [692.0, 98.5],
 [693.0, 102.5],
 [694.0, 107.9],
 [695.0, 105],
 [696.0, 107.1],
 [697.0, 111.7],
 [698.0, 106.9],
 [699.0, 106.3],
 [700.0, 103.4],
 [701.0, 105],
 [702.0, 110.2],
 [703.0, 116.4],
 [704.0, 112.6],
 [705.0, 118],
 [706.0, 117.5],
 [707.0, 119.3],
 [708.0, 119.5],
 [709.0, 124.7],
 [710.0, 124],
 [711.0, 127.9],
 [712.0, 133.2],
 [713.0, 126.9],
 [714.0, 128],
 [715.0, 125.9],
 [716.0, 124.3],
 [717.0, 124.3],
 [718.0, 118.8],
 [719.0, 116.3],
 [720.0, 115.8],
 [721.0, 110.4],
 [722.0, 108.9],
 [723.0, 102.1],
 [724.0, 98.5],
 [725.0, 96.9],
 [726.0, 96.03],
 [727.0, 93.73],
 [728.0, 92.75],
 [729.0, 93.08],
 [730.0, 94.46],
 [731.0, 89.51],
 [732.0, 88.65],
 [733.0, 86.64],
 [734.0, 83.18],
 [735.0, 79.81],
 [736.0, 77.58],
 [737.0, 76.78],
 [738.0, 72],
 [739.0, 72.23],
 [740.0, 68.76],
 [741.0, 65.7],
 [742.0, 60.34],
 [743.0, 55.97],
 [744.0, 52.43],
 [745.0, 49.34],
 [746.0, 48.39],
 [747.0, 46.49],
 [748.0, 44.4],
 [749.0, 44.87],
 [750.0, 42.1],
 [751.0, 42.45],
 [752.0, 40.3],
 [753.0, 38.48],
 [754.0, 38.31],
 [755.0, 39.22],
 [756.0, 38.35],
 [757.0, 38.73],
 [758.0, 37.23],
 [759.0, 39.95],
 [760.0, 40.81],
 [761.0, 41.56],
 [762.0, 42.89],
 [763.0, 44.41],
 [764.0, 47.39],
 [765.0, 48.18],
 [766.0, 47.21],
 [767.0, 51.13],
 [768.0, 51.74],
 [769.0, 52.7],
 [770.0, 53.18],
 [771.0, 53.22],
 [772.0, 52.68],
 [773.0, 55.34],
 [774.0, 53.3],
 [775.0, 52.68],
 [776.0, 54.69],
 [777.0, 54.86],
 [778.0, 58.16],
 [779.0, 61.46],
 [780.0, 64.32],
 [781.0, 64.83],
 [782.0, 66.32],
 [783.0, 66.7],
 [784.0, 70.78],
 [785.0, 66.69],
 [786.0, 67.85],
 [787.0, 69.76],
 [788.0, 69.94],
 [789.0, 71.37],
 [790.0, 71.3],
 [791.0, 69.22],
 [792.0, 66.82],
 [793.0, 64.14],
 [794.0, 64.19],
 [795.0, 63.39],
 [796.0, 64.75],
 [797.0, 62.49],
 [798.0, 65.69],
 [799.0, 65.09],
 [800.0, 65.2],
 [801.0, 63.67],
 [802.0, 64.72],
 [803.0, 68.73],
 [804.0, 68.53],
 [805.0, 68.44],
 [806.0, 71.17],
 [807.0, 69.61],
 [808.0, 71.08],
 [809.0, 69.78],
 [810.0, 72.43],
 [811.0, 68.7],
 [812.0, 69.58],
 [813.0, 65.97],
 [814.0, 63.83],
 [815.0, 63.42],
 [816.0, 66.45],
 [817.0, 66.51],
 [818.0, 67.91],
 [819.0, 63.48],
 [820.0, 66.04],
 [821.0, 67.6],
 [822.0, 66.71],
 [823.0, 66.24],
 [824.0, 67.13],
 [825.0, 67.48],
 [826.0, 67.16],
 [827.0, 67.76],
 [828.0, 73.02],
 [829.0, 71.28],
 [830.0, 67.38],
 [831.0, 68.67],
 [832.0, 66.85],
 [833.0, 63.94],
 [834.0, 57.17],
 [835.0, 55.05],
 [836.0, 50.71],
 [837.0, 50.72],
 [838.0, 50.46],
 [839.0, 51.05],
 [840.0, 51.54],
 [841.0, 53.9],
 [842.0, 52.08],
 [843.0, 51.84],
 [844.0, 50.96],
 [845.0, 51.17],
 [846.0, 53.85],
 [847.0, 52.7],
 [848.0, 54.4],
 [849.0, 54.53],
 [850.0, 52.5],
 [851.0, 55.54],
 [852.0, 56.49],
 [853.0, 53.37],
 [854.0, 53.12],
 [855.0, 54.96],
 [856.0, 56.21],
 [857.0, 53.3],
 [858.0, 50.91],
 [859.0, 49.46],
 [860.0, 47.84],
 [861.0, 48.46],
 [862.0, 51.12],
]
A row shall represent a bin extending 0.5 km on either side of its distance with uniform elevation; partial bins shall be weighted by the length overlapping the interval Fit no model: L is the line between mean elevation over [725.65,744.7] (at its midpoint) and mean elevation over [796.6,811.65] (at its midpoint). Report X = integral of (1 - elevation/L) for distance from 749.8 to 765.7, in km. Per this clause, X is 7.1 km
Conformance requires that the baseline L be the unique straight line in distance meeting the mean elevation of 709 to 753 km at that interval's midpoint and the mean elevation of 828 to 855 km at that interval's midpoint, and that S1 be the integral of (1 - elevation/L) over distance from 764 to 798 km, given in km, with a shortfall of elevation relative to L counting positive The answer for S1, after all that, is 5.6 km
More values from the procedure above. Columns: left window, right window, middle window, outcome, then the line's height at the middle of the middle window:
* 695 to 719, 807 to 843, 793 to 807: 1.68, 75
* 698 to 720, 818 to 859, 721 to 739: 3.15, 109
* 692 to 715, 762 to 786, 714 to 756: 5.87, 88.7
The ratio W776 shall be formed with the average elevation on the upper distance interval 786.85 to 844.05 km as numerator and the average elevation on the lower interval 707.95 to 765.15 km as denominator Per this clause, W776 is 0.8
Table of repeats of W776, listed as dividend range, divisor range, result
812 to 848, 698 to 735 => 0.56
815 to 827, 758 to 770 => 1.44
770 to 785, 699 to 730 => 0.52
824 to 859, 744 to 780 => 1.21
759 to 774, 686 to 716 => 0.44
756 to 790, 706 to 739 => 0.52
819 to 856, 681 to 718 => 0.55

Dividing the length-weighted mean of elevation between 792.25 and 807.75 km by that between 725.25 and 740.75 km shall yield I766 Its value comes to 0.78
